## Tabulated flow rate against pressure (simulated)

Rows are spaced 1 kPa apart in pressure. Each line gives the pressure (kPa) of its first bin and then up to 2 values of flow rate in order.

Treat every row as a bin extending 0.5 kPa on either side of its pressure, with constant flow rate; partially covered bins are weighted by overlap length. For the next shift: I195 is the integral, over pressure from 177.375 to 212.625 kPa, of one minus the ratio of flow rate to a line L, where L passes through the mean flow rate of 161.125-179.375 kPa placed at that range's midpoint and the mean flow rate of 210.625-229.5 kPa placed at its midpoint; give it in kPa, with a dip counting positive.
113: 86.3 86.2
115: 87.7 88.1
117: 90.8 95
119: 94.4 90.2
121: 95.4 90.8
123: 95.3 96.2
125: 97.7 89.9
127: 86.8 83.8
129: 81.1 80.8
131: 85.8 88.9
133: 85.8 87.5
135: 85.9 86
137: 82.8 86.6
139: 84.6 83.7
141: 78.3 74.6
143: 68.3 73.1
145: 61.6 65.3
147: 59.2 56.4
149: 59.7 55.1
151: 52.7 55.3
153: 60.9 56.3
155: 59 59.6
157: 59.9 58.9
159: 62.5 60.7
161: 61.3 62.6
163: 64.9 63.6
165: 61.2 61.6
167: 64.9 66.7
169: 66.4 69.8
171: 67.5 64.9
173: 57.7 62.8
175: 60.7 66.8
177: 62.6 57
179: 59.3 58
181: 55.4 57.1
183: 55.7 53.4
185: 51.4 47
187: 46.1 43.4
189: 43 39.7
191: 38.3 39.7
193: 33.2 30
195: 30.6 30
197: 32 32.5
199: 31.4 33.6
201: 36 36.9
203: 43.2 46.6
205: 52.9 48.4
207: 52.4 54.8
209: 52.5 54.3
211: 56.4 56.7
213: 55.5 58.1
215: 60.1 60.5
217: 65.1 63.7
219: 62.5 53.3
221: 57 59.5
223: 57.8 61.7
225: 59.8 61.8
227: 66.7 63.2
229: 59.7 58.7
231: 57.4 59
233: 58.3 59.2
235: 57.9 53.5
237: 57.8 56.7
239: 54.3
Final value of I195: 9.3 kPa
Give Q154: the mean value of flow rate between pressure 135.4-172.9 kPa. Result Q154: 65.8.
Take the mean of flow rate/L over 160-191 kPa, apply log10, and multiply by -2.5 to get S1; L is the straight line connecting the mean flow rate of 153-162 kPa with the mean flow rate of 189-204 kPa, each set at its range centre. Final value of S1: -0.19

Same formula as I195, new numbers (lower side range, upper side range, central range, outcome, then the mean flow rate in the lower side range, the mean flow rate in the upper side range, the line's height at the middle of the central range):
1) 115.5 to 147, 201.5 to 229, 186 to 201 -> 6.5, 84.6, 56.4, 63.7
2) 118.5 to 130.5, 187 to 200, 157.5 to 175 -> -2.0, 90.2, 35.7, 57.2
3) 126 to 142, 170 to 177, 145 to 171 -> 3.8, 84.4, 63.8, 71.9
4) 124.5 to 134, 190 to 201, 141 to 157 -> 2.1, 86.8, 33.6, 70.9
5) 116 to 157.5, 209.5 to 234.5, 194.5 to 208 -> 5.1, 77.7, 59.4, 63.9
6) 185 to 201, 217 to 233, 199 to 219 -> -1.1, 37.1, 60.2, 48.7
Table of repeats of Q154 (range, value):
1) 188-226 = 48.2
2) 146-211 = 52.9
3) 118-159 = 76.4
